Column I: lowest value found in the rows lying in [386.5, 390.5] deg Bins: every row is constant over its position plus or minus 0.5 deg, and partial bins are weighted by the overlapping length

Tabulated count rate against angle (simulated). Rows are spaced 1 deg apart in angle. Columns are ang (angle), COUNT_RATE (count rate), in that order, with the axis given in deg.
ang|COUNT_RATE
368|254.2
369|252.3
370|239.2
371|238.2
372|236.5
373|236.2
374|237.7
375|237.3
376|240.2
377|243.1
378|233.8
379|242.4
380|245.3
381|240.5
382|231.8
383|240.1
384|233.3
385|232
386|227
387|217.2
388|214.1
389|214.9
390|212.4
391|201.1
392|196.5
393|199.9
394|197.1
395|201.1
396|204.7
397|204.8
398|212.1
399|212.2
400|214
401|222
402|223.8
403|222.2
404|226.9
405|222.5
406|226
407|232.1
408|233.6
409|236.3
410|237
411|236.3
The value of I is 212.4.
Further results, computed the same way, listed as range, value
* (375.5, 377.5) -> 240.2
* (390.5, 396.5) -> 196.5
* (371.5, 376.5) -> 236.2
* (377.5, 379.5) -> 233.8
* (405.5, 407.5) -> 226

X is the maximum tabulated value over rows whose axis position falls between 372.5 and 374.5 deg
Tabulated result 237.7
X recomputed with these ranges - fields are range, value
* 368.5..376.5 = 252.3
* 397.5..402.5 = 223.8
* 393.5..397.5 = 204.8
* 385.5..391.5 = 227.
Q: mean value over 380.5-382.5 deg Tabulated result 236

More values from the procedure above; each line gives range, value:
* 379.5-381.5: 243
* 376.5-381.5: 241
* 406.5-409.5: 234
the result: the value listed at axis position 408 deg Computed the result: 233.6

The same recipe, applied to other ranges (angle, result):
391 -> 201.1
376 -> 240.2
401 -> 222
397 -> 204.8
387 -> 217.2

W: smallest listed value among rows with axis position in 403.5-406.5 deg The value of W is 222.5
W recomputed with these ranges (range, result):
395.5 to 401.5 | 204.7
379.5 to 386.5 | 227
